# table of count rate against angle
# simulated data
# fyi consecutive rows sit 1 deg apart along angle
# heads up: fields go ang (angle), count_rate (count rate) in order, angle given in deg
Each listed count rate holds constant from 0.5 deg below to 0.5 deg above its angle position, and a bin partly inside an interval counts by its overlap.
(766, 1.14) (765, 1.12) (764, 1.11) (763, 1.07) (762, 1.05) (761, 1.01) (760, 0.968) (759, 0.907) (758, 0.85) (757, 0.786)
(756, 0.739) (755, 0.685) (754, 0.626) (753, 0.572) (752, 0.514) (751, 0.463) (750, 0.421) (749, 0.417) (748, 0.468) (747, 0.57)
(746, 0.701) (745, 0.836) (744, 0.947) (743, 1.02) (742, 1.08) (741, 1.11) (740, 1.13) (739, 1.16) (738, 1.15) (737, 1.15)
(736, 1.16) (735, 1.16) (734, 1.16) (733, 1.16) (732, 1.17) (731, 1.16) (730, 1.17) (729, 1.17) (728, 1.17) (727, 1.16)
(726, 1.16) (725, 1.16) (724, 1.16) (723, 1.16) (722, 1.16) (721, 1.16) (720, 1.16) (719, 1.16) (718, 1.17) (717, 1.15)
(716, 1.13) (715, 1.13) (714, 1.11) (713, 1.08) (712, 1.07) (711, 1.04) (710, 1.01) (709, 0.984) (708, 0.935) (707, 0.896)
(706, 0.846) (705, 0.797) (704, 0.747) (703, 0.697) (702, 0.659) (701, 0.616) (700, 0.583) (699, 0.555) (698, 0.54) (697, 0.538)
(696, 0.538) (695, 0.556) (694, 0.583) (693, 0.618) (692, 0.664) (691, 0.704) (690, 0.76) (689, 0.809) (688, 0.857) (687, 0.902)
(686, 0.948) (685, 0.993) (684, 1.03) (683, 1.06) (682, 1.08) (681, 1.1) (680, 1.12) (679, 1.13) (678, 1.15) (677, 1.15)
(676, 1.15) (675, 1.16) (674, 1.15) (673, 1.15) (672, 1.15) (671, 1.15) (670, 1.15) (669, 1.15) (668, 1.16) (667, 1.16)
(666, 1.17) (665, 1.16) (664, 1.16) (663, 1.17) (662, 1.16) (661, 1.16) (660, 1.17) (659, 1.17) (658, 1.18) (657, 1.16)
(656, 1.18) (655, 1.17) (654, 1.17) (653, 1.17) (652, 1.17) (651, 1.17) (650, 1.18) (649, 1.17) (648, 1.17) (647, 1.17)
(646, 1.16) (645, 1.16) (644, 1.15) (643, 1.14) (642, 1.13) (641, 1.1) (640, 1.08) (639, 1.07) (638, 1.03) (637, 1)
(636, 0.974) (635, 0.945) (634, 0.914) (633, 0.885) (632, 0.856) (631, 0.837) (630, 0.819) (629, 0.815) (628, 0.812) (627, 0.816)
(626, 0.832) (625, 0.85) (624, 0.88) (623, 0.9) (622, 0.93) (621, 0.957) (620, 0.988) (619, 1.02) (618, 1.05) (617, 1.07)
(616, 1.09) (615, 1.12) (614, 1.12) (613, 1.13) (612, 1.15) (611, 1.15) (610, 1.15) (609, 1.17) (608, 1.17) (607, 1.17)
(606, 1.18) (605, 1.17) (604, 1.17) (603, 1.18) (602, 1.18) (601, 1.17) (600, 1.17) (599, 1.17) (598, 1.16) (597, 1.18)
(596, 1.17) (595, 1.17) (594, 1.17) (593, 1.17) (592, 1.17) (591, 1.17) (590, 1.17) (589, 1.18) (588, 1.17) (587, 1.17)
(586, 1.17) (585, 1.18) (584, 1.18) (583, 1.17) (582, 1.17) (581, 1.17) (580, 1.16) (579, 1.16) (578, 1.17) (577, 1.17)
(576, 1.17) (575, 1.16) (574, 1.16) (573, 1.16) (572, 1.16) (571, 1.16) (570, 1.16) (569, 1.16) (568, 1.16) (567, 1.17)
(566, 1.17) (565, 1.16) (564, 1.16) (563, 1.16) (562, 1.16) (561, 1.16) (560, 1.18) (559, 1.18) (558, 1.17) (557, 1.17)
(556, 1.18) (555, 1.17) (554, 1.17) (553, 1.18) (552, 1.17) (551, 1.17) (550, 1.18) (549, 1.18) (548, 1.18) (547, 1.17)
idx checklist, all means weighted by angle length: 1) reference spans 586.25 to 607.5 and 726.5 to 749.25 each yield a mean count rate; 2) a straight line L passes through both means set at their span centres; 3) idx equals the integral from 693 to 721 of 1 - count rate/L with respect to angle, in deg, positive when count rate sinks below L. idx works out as 5.1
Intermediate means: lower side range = 1.17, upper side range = 1.02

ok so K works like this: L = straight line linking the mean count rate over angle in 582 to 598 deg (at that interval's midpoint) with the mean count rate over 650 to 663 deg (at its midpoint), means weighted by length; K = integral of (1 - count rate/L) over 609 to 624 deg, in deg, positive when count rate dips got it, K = 1.5 deg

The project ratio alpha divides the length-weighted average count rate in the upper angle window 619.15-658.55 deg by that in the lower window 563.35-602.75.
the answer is 0.88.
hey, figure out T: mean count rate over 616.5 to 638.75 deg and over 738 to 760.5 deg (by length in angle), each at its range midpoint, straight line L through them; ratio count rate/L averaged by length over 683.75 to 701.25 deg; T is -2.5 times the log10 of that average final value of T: 0.19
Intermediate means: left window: 0.919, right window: 0.78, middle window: 0.708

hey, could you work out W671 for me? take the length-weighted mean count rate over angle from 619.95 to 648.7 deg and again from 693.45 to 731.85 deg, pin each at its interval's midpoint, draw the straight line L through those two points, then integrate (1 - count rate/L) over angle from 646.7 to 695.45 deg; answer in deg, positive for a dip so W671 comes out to -4.9 deg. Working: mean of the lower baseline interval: 0.979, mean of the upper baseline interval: 0.951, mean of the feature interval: 1.06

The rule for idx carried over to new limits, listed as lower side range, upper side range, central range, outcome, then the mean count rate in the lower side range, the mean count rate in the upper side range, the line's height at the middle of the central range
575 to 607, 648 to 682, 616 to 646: 4.96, 1.17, 1.16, 1.16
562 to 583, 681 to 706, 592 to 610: -1.77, 1.16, 0.752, 1.07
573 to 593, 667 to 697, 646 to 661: -2.14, 1.17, 0.966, 1.02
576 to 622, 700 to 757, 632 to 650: 0.21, 1.15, 0.955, 1.08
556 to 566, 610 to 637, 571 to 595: -1.62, 1.17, 0.962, 1.1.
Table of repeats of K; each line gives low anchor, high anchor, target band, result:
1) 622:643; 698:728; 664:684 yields -3.7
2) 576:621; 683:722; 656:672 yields -3.1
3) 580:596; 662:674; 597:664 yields 5.0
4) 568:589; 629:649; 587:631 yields 0.9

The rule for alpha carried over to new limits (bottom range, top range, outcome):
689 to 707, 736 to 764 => 1.28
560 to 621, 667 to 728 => 0.84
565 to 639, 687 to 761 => 0.82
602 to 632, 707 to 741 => 1.10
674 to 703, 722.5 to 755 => 1.13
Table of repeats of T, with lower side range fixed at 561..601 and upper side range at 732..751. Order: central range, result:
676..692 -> 0.036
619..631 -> 0.247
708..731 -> -0.173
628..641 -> 0.161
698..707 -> 0.385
